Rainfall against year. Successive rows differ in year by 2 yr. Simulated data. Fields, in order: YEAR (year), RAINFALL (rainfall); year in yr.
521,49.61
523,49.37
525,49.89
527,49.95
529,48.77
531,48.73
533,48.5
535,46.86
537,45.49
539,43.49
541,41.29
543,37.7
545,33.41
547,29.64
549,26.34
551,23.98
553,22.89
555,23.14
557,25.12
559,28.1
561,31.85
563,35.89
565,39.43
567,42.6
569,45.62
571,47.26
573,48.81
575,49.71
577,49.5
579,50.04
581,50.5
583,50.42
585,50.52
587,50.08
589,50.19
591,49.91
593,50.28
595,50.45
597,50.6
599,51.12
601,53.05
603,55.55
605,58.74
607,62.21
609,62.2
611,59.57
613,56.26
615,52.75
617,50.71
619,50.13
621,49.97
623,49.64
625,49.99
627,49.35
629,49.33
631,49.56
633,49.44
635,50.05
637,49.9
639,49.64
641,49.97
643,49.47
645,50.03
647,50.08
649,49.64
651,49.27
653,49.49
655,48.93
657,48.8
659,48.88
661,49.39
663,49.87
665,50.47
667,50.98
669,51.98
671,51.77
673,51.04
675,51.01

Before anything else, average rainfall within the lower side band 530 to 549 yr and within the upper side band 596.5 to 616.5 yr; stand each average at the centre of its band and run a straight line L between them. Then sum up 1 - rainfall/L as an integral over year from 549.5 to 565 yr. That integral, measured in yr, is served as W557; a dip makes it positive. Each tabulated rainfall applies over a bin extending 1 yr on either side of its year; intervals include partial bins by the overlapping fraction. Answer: 5.86 yr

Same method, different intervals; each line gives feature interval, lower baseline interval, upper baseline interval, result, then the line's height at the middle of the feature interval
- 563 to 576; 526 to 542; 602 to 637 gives 1.2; 49.3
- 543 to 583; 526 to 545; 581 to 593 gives 8.9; 47.8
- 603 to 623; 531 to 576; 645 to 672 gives -5.0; 44.5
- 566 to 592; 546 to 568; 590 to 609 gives -4.2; 42.4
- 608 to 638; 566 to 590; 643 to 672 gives -1.5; 49.4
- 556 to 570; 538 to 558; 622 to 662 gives -0.7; 33.7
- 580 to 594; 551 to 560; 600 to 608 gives -1.4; 45.9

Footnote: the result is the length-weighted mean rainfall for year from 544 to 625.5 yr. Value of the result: 45.5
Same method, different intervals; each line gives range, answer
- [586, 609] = 53.3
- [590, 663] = 51.5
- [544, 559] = 26.5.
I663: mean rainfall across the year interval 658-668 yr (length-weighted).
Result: 49.9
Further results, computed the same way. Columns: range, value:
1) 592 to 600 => 50.6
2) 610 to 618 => 54.8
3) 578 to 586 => 50.4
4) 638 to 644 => 49.7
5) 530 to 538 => 47.4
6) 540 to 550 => 33.7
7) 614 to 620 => 51.2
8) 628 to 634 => 49.4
